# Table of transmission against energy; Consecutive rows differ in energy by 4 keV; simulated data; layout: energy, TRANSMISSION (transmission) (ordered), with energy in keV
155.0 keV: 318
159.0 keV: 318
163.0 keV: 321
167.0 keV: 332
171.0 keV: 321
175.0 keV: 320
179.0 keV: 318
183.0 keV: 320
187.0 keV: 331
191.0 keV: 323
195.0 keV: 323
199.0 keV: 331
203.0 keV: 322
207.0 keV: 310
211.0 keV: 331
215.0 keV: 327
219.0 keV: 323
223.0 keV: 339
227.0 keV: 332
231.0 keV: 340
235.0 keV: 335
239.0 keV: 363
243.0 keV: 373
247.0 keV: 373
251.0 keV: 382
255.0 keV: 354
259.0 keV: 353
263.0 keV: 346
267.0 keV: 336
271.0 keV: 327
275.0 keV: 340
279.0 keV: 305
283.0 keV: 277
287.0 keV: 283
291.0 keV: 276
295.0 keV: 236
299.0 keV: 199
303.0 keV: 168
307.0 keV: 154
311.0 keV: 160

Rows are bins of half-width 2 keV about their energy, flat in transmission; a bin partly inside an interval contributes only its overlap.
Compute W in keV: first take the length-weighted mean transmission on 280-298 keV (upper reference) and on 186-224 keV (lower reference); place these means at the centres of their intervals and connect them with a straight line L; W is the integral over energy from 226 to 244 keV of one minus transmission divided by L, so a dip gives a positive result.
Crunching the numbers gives -2.6 keV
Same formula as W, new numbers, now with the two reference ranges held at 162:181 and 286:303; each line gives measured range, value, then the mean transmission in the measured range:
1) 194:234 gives -4.85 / 328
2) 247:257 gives -3.84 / 369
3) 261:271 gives -3.18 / 338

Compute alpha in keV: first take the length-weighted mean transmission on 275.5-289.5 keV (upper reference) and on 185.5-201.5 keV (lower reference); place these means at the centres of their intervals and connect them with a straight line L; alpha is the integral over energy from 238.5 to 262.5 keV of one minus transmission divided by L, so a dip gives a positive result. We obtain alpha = -4.7 keV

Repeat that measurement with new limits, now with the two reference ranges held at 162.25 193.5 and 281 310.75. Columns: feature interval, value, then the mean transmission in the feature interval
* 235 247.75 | -4.5 keV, 364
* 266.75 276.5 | -3.6 keV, 334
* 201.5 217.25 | -1.4 keV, 323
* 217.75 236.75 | -3.6 keV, 334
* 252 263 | -4.2 keV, 355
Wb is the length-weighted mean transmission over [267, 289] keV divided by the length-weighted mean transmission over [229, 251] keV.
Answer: 0.86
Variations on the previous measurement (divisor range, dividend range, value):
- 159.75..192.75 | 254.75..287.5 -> 1.01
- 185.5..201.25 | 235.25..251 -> 1.12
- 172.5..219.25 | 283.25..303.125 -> 0.75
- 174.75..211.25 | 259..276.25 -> 1.05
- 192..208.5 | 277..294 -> 0.88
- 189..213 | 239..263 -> 1.13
